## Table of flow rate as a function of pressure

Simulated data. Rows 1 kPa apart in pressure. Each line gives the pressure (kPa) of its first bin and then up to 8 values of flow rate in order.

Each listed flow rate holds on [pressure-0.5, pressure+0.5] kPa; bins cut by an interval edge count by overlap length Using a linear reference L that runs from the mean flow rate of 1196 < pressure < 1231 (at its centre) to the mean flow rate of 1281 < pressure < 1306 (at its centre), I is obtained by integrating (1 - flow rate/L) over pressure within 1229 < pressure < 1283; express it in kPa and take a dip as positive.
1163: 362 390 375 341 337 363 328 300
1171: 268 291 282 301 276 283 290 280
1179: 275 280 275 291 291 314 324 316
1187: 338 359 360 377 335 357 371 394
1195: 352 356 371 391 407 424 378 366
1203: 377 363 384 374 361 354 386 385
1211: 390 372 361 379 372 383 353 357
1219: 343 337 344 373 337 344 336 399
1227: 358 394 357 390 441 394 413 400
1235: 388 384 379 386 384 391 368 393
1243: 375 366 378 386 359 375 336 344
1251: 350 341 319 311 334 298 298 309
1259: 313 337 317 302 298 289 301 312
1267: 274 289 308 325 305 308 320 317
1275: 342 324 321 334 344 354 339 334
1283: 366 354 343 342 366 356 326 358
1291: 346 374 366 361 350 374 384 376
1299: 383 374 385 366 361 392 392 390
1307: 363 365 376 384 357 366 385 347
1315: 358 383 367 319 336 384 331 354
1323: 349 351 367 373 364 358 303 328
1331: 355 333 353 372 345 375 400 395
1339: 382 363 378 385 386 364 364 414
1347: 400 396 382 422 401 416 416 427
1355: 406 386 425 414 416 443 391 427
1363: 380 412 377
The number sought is 3.49 kPa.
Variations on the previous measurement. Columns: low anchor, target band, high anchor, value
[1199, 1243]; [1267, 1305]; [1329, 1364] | 3.5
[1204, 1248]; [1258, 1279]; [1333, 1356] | 3.7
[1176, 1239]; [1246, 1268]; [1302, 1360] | 2.7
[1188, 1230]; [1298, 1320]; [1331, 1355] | 0.7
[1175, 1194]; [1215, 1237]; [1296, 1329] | -2.6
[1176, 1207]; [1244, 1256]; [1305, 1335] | 0.1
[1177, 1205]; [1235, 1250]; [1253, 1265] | -2.7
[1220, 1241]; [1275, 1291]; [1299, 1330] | 1.1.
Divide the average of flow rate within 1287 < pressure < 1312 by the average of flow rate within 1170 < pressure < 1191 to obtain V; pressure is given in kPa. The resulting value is 1.21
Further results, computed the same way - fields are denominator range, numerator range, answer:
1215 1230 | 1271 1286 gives 0.93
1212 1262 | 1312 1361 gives 1.04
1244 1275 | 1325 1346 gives 1.13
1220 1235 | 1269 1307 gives 0.94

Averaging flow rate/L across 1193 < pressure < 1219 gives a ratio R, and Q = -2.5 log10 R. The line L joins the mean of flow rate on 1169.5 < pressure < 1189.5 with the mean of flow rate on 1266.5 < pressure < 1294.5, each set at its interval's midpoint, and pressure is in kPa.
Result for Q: -0.210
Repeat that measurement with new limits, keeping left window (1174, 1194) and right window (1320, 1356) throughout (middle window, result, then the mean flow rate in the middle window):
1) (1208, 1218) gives -0.14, 374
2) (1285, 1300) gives -0.01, 361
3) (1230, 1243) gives -0.17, 393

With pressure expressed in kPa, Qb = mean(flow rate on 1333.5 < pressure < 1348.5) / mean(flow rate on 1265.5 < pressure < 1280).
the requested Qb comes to 1.20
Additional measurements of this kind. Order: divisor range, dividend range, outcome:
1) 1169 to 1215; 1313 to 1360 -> 1.10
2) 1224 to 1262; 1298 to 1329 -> 1.01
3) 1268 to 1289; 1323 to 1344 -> 1.09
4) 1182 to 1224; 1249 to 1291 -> 0.90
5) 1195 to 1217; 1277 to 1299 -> 0.94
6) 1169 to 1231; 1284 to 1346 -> 1.05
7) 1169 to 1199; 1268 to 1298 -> 1.06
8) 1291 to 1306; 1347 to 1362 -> 1.10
